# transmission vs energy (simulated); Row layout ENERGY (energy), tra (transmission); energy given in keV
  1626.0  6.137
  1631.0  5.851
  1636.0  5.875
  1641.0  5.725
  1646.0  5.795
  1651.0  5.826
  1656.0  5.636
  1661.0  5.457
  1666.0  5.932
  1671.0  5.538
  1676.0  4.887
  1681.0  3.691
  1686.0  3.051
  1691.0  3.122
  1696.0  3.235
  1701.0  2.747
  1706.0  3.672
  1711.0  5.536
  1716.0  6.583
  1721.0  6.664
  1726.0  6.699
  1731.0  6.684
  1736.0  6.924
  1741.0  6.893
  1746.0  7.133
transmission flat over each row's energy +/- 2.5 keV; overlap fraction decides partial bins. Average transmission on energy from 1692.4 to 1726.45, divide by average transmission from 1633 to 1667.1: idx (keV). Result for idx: 0.8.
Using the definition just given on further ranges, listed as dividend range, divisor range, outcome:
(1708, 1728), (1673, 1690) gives 1.63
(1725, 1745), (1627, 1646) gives 1.17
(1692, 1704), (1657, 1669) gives 0.53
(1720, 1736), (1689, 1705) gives 2.17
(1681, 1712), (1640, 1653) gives 0.60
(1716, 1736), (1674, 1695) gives 1.85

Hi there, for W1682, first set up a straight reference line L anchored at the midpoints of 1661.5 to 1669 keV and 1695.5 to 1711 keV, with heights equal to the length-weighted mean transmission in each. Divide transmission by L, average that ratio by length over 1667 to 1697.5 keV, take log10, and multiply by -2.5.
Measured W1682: 0.20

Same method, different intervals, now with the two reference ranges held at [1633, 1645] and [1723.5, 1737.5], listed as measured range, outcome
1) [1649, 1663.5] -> 0.065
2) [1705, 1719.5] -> 0.189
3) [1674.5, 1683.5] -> 0.419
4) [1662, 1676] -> 0.104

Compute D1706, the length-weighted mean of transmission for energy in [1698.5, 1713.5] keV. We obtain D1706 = 3.98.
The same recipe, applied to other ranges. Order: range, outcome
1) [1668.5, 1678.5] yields 5.21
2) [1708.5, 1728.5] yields 6.37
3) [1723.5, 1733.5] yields 6.69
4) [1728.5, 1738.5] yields 6.8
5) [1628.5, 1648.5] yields 5.81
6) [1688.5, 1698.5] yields 3.18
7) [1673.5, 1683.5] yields 4.29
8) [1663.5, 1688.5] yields 4.62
